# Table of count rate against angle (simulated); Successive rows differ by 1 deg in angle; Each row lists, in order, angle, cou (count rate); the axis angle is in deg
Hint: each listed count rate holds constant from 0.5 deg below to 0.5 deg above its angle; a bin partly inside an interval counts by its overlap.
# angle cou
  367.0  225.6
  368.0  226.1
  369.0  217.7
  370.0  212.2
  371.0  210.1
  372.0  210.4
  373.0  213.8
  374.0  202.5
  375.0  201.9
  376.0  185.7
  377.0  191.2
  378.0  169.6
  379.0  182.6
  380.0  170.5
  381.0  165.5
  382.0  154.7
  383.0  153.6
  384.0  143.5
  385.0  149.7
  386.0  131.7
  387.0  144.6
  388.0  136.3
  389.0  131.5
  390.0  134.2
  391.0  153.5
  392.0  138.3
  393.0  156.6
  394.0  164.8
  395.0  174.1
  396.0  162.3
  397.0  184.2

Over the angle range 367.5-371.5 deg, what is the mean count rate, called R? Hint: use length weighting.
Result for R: 217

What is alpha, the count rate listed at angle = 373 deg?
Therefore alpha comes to 213.8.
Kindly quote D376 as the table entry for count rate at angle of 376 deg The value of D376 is 185.7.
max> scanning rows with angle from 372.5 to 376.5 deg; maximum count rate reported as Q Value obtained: 213.8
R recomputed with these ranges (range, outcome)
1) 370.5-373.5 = 211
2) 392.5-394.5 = 161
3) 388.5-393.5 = 143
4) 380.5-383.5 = 158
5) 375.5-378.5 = 182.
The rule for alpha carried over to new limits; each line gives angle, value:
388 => 136.3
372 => 210.4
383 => 153.6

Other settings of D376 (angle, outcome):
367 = 225.6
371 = 210.1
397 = 184.2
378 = 169.6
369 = 217.7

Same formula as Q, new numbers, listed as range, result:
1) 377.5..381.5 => 182.6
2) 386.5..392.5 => 153.5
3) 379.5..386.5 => 170.5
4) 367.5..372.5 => 226.1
